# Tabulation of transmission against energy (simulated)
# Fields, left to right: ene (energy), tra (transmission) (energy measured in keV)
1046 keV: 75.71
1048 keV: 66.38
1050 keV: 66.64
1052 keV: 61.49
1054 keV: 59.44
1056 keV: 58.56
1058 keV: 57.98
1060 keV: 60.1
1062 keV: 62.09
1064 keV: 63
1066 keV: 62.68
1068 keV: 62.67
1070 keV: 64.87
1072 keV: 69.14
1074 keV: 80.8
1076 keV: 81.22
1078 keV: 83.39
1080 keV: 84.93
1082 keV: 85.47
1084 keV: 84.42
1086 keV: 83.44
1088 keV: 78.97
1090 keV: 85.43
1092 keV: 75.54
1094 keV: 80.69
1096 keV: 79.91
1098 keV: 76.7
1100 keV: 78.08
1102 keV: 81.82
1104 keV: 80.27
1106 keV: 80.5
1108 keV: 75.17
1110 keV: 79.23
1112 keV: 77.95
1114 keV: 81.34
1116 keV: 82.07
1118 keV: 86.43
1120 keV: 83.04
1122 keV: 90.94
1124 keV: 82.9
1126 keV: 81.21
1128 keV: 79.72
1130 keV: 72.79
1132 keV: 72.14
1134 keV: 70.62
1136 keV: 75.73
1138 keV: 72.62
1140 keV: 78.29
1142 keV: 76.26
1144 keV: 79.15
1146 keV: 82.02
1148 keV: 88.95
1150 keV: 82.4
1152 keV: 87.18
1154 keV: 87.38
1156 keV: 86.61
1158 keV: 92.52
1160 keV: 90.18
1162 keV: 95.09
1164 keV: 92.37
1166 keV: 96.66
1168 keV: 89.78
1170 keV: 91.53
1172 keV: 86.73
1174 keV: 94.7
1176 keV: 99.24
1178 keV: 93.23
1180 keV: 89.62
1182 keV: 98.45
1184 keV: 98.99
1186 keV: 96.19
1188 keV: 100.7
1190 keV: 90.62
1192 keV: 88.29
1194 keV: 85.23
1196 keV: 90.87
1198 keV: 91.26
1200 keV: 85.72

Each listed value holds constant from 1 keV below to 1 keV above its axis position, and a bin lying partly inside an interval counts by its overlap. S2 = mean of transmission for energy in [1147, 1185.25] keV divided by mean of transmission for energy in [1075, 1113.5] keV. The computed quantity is 1.14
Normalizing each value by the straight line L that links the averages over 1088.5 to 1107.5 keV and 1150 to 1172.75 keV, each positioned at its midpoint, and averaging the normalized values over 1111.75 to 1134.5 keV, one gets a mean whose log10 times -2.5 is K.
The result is 0.046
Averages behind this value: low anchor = 79.7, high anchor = 90.2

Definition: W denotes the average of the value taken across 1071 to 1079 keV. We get 78.6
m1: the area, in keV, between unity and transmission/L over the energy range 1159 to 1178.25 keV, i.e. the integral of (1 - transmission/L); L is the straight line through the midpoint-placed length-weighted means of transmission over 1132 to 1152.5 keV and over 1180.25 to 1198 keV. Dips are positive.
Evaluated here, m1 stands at -1.32 keV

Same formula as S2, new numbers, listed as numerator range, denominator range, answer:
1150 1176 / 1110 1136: 1.14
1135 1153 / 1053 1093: 1.11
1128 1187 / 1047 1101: 1.20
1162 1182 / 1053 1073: 1.50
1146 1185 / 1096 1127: 1.13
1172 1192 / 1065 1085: 1.25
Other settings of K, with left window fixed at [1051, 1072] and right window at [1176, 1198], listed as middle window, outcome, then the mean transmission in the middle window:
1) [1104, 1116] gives -0.08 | 79.2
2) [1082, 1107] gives -0.16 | 80.7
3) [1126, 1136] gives 0.06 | 74.7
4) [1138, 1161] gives 0.00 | 84.1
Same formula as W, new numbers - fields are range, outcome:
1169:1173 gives 89.1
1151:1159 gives 88.4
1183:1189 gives 98.6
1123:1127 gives 82.1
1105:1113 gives 78.2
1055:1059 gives 58.3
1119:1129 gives 83.6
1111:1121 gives 82.2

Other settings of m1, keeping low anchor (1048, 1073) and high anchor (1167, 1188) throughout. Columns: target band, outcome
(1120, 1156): 1.4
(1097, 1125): -1.8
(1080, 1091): -2.3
